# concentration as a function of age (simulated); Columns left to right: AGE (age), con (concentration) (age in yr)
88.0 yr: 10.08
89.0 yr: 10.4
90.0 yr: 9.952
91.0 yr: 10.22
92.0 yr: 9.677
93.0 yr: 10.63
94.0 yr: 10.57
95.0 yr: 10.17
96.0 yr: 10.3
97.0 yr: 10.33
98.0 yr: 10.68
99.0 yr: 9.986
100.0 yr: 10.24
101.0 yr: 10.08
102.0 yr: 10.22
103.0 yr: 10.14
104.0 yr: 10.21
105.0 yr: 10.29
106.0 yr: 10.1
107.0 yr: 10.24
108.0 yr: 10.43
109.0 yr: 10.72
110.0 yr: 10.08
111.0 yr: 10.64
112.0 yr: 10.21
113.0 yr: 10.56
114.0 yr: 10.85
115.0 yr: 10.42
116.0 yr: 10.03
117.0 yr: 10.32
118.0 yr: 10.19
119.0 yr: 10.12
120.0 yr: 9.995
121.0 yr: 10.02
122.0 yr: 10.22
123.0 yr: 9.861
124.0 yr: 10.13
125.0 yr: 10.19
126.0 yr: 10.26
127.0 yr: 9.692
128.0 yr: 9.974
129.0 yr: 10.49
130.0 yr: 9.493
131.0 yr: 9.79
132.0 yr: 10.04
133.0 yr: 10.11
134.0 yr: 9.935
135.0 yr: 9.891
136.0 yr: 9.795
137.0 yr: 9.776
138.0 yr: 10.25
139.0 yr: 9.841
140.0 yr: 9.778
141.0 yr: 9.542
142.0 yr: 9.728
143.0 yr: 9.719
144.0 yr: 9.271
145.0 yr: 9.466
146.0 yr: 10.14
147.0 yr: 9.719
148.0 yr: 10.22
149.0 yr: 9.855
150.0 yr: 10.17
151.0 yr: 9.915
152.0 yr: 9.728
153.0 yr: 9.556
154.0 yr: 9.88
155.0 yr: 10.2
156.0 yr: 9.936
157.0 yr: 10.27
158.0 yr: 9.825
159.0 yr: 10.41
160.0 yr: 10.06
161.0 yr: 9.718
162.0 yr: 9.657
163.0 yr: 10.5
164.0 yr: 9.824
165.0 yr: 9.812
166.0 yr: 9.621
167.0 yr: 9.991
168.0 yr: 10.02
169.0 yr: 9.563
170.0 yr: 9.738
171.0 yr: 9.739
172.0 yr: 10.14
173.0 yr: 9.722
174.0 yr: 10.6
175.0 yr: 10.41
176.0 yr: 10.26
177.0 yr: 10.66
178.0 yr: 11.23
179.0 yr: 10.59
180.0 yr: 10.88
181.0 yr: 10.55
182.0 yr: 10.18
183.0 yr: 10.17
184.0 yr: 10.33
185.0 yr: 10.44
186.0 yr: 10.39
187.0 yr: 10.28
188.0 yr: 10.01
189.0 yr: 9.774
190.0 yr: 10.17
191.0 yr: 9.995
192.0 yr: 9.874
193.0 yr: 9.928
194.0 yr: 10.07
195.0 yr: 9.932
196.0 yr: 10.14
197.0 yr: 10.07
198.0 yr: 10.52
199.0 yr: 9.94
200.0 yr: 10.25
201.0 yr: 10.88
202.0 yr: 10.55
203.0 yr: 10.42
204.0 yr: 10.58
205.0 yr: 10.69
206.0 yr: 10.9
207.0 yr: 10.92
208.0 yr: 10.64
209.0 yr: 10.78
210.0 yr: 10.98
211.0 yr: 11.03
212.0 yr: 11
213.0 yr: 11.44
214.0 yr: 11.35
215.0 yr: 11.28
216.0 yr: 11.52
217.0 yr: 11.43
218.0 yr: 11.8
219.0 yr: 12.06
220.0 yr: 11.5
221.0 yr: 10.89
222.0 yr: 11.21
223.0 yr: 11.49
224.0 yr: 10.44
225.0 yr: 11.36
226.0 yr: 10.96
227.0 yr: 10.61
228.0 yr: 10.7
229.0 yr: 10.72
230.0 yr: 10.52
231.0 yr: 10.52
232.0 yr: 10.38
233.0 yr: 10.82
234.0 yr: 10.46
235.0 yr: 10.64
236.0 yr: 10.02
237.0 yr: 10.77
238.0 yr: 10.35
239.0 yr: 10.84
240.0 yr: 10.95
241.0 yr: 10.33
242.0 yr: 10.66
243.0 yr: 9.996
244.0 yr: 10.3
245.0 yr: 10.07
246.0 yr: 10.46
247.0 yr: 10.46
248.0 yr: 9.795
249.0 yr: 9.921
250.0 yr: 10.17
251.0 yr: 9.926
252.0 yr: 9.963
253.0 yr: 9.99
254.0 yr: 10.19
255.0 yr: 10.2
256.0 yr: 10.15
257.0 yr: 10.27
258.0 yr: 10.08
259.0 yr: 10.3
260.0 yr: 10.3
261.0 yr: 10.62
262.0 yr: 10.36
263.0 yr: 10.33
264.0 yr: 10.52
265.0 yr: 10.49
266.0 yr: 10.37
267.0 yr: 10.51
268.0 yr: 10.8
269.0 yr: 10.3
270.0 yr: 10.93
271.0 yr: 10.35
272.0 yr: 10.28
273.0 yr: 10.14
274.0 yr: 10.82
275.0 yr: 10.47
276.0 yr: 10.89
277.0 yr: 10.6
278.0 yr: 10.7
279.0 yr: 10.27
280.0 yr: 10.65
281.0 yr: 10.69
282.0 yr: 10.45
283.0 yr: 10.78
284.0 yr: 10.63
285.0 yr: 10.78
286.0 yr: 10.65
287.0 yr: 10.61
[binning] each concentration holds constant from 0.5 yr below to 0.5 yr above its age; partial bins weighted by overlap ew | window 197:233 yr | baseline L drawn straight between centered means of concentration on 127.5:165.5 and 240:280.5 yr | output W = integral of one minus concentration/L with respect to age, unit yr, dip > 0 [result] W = -2.6 yr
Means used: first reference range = 9.9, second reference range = 10.4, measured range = 10.9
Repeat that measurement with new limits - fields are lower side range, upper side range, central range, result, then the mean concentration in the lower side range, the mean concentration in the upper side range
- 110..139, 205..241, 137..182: 1.7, 10.1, 10.9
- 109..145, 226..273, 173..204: -0.3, 10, 10.4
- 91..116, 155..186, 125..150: 0.9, 10.3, 10.2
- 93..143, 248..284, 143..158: 0.5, 10.1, 10.4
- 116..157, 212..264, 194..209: -0.1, 9.94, 10.6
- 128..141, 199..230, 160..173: 0.6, 9.92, 11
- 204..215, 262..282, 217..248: 0.2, 11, 10.5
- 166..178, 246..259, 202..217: -1.3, 10.1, 10.1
